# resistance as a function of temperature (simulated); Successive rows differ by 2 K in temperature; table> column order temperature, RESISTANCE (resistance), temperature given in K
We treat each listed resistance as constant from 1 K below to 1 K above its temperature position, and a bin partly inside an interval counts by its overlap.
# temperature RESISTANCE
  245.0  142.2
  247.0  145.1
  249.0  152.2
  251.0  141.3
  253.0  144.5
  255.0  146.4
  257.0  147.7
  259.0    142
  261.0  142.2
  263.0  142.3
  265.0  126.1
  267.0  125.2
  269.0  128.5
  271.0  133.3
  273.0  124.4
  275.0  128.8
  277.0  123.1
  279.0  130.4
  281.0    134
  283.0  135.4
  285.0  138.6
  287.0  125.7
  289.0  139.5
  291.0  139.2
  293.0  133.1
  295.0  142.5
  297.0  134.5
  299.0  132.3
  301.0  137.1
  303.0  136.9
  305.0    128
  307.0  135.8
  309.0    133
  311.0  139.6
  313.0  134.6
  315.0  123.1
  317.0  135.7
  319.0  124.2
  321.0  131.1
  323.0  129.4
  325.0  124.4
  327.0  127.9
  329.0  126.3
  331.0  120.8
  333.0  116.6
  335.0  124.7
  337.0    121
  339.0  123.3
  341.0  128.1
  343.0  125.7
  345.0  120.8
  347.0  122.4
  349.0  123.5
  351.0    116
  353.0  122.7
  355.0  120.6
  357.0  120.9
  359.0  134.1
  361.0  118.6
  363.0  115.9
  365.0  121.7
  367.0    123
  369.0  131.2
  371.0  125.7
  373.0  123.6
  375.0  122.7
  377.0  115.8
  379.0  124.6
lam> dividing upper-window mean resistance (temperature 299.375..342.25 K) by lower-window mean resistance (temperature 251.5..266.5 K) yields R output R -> 0.91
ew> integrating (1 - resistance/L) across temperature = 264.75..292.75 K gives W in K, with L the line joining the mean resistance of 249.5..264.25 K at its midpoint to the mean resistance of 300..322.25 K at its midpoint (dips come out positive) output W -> 1.6 K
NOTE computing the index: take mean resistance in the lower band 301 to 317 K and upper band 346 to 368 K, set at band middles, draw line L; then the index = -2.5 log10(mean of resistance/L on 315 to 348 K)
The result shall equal 0.025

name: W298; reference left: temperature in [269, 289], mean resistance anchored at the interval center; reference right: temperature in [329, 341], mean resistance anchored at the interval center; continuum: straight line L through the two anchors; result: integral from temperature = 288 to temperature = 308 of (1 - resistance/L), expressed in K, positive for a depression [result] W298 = -1.3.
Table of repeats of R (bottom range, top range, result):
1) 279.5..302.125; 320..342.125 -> 0.92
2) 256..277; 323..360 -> 0.92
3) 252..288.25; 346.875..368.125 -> 0.91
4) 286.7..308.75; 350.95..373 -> 0.91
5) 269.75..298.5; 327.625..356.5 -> 0.92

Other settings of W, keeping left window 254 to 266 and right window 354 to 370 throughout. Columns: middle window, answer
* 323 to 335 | 0.5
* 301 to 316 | -0.1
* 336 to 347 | 0.3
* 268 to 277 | 0.7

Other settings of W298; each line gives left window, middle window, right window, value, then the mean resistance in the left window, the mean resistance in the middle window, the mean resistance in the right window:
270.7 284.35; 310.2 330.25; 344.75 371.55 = -0.53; 130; 129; 123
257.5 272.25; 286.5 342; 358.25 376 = -0.39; 135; 130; 124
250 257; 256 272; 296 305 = 0.72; 145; 136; 134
